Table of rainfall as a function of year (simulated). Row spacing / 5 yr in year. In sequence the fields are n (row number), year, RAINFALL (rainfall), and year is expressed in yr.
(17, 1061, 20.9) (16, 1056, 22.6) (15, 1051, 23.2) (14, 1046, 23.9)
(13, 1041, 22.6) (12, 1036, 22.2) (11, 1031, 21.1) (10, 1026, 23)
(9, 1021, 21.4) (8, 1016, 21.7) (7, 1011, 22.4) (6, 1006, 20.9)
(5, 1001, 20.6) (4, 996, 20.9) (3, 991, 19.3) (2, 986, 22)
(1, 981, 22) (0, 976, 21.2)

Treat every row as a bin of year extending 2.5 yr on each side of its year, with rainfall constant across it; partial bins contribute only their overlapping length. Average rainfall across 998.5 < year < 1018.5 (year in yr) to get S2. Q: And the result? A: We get 21.4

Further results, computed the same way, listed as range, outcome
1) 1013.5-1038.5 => 21.9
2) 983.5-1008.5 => 20.7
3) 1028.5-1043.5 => 22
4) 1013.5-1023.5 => 21.6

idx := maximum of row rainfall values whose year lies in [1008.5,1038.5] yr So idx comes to 23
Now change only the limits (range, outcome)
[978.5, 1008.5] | 22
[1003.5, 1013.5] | 22.4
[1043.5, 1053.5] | 23.9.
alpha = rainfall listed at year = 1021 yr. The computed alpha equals 21.4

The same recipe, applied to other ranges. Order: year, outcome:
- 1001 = 20.6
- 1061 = 20.9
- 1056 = 22.6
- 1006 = 20.9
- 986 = 22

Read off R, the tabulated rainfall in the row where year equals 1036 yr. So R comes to 22.2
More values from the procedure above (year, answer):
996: 20.9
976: 21.2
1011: 22.4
